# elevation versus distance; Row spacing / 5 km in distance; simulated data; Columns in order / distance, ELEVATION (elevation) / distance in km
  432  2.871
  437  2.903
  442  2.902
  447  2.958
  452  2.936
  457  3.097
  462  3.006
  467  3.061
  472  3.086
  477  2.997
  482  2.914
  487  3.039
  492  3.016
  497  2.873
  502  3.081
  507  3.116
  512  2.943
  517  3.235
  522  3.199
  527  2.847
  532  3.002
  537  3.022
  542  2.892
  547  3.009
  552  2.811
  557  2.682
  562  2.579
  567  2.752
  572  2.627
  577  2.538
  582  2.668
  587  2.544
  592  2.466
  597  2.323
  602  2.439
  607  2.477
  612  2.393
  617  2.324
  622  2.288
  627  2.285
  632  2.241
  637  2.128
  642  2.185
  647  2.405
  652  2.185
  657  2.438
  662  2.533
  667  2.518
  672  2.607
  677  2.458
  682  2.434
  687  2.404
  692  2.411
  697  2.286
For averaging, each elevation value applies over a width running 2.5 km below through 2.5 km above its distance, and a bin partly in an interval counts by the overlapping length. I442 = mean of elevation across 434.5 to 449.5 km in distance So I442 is 2.92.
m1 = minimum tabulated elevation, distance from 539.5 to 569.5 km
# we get 2.579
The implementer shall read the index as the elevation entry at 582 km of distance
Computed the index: 2.668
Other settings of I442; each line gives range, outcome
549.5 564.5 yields 2.69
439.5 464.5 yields 2.98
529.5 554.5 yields 2.95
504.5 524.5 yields 3.12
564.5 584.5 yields 2.65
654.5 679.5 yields 2.51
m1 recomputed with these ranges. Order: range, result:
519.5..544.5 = 2.847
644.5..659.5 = 2.185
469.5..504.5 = 2.873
